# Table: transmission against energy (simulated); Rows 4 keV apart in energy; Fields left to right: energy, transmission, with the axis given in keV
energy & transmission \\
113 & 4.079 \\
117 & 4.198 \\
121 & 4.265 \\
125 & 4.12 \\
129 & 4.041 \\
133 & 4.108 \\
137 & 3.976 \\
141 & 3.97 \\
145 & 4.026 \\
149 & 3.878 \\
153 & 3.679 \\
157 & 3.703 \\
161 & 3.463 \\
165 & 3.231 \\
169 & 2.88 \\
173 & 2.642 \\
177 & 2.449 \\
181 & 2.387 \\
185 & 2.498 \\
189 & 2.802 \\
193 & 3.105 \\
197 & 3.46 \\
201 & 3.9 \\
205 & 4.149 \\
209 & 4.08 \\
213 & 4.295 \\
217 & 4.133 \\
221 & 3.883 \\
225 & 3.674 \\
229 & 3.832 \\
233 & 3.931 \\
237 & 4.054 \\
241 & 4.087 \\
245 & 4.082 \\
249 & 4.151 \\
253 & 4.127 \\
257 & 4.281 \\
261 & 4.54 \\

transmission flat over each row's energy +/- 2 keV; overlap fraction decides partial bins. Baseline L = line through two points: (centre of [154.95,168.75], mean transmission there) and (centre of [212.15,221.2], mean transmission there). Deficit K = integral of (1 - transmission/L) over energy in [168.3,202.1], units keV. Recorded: 7.6 keV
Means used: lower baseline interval 3.39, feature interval 2.88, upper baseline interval 4.12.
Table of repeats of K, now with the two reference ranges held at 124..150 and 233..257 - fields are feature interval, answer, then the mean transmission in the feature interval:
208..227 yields 0.3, 4.01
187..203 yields 2.9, 3.32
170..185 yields 5.7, 2.52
